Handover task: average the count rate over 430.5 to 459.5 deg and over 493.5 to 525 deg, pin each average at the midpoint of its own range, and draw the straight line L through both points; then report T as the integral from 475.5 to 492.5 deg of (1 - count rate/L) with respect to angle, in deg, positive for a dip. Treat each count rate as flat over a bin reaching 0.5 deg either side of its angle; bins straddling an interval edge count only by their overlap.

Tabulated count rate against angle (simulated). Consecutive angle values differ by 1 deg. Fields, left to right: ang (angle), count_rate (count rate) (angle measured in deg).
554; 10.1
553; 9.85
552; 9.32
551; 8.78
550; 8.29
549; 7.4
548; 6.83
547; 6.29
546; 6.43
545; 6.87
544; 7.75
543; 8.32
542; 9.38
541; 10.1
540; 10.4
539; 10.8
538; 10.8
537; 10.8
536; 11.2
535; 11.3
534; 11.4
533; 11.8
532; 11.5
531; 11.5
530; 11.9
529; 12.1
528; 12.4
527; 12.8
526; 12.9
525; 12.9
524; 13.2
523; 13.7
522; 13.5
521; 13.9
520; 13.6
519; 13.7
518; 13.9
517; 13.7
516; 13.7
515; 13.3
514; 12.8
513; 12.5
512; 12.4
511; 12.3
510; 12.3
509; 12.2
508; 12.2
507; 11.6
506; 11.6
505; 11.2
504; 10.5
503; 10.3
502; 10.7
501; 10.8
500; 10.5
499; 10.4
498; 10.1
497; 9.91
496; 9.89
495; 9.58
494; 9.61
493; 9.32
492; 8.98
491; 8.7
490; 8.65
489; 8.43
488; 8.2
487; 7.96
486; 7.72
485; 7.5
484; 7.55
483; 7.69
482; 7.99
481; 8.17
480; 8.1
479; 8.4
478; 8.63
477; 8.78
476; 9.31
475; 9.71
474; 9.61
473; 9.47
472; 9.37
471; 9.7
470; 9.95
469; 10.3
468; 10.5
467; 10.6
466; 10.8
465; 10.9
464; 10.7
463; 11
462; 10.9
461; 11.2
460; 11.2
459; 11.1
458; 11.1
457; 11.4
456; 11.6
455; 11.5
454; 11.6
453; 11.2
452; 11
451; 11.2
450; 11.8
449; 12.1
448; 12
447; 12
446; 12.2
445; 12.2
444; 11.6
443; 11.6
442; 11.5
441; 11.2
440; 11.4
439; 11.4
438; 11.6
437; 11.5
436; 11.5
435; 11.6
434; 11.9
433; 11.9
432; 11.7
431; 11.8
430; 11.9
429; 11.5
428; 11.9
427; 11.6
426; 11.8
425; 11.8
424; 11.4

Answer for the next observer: 5.1 deg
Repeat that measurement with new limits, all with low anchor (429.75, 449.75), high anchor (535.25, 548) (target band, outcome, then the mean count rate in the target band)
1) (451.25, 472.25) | 0.6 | 10.9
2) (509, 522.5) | -4.8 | 13.2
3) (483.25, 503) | 2.1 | 9.19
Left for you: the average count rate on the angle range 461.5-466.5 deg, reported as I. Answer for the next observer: 10.9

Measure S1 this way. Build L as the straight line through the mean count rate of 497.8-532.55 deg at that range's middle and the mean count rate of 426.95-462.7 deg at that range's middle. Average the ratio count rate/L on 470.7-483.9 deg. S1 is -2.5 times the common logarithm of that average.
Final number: 0.33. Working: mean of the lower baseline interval 11.6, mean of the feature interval 8.79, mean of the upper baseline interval 12.3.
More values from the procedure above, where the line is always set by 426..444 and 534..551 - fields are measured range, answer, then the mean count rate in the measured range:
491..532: -0.21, 11.8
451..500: 0.10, 9.73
